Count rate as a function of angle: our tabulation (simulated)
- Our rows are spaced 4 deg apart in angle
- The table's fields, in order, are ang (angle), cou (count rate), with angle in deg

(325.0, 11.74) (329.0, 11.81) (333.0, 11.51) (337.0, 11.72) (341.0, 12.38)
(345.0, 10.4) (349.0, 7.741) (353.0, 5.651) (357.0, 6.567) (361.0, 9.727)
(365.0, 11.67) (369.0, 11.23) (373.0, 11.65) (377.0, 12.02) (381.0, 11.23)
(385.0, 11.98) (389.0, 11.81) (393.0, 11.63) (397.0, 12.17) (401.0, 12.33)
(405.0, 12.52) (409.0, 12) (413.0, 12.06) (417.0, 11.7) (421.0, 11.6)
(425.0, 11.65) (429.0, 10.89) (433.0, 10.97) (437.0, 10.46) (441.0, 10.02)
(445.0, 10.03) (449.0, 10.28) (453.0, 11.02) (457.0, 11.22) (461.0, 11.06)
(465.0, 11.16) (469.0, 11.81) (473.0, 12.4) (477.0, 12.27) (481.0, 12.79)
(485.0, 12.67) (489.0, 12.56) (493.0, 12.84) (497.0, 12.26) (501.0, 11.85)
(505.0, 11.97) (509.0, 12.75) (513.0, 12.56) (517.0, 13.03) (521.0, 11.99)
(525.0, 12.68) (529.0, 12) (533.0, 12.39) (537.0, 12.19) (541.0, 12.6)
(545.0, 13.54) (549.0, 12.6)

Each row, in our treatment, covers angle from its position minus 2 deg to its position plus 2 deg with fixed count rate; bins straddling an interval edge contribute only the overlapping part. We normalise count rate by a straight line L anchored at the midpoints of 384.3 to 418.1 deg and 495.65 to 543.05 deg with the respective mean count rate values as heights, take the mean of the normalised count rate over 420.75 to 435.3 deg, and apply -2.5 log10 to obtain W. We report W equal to 0.08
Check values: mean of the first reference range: 12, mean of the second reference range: 12.4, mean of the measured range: 11.2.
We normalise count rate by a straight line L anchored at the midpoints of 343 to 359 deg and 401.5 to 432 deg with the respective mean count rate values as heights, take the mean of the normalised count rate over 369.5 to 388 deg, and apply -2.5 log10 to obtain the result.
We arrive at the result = -0.24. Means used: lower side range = 7.59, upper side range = 11.8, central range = 11.7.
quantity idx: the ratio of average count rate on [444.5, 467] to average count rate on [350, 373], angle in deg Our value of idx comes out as 1.2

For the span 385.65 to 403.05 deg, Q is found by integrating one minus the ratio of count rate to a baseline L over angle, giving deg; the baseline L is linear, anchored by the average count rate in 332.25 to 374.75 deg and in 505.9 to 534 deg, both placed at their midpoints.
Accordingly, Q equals -2.3 deg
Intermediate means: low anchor 9.97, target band 12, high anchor 12.5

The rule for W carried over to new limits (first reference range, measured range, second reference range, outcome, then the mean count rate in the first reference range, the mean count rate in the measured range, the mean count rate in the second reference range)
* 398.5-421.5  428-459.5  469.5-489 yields 0.16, 12.1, 10.6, 12.5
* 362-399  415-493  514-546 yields 0.06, 11.7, 11.4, 12.5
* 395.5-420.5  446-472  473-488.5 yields 0.12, 12.1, 11.1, 12.6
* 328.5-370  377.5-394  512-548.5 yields -0.12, 9.94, 11.7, 12.6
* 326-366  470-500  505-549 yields -0.05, 9.92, 12.5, 12.5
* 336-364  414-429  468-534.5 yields -0.09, 9.17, 11.6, 12.4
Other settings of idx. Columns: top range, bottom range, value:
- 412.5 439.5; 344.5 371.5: 1.26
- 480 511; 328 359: 1.29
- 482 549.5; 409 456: 1.13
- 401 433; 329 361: 1.23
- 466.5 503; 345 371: 1.39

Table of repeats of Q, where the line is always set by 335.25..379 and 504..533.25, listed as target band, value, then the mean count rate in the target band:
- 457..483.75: -0.35 deg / 11.9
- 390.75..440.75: -3.20 deg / 11.6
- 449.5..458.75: 0.41 deg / 11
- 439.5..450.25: 1.18 deg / 10.1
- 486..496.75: -0.53 deg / 12.6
